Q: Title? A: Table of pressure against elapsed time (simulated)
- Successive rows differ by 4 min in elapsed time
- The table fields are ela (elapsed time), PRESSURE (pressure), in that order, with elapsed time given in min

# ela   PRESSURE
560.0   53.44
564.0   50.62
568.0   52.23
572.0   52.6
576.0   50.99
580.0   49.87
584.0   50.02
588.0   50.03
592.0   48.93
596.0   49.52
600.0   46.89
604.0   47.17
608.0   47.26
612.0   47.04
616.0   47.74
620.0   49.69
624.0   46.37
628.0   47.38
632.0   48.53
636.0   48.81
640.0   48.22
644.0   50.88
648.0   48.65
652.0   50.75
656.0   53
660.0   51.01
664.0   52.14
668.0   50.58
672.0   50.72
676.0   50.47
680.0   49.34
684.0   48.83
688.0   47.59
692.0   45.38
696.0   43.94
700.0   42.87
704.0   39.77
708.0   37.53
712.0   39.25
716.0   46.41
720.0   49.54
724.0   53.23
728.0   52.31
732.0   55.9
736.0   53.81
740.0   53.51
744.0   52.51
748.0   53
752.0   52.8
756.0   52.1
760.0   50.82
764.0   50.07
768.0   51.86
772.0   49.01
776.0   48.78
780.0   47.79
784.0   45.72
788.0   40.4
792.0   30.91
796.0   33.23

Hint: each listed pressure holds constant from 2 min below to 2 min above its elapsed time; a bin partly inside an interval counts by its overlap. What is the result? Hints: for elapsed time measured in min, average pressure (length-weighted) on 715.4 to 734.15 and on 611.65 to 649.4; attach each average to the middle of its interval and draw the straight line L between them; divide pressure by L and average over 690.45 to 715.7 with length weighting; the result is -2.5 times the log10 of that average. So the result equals 0.219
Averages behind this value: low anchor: 48.4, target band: 41.7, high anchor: 51.9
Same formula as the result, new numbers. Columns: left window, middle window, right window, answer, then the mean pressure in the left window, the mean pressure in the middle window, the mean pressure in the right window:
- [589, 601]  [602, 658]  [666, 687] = 0.01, 48.7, 48.7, 49.9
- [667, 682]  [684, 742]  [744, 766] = 0.08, 50.3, 47.3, 51.8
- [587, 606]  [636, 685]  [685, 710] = -0.12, 48.4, 50.4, 43.1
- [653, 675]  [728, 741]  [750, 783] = -0.07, 51.4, 54.2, 50.3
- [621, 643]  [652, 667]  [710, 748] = -0.06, 48.1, 51.8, 50.8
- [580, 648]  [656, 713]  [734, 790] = 0.06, 48.5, 46.7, 50.2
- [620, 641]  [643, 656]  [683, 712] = -0.09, 48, 50.5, 43.2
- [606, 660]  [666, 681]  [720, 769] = 0.00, 48.9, 50.3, 52.5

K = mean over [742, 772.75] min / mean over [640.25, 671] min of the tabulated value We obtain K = 1.0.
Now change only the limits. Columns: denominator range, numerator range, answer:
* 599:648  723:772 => 1.09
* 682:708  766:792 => 1.04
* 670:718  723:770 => 1.17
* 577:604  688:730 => 0.92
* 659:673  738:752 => 1.04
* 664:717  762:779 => 1.09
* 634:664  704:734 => 0.94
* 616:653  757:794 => 0.95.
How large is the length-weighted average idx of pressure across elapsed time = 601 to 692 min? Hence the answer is 49.1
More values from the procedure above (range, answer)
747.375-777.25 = 51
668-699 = 48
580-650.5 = 48.5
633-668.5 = 50.4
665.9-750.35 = 48.4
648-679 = 51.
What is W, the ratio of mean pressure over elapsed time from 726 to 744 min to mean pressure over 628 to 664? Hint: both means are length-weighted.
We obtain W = 1.08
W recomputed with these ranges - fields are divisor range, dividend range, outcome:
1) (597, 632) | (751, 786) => 1.05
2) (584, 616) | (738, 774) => 1.07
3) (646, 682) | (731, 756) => 1.05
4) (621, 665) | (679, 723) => 0.90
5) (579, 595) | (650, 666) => 1.04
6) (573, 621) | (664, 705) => 0.97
